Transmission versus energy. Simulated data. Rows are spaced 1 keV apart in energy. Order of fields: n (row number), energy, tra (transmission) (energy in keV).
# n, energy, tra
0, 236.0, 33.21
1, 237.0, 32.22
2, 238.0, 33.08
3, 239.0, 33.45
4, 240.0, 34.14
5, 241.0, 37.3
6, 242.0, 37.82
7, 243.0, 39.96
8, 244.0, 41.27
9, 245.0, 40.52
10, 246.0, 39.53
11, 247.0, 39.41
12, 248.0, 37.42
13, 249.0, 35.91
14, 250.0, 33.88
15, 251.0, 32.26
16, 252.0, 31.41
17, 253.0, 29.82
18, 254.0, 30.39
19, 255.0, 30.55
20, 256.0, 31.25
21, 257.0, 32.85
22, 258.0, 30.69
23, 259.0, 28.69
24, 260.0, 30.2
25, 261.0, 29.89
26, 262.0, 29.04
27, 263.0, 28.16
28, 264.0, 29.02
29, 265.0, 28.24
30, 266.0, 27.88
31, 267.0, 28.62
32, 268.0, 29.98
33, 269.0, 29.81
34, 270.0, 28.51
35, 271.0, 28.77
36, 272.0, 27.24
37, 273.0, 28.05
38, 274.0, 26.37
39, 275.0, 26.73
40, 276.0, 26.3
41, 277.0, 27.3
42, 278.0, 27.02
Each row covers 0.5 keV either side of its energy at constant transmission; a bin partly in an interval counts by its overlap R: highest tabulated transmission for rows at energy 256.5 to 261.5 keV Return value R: 32.85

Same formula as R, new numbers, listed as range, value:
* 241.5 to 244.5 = 41.27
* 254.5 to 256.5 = 31.25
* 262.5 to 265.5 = 29.02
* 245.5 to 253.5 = 39.53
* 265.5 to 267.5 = 28.62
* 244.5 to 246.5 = 40.52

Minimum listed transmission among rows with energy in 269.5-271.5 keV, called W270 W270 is 28.51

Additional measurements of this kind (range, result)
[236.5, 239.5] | 32.22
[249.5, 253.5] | 29.82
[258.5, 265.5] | 28.16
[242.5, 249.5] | 35.91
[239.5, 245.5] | 34.14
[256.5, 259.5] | 28.69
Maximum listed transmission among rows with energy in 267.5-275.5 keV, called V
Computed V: 29.98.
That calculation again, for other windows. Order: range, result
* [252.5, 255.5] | 30.55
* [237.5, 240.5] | 34.14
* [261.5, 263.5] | 29.04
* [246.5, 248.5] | 39.41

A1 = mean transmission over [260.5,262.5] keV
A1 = 29.5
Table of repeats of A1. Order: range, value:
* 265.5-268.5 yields 28.8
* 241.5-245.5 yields 39.9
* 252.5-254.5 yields 30.1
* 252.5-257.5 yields 31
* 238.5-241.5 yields 35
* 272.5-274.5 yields 27.2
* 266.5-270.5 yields 29.2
